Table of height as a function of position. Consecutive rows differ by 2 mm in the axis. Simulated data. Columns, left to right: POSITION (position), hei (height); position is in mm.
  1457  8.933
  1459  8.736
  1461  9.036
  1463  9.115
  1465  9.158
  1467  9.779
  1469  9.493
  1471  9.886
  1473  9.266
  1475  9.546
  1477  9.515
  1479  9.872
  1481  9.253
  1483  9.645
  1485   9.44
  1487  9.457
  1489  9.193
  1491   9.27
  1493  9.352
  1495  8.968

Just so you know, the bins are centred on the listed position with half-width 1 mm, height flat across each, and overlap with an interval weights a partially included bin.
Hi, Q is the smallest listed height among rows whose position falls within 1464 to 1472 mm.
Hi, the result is 9.158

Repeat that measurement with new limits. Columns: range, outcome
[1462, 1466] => 9.115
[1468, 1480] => 9.266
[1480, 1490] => 9.193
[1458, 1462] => 8.736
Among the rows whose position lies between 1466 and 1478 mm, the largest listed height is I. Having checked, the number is 9.886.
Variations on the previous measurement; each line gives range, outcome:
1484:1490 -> 9.457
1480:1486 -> 9.645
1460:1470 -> 9.779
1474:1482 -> 9.872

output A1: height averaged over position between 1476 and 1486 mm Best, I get 9.54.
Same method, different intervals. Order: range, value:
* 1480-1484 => 9.45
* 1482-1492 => 9.4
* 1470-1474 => 9.58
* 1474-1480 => 9.64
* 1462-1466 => 9.14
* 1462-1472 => 9.49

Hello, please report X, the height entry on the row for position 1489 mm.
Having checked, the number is 9.193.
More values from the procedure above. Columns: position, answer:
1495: 8.968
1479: 9.872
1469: 9.493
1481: 9.253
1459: 8.736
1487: 9.457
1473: 9.266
